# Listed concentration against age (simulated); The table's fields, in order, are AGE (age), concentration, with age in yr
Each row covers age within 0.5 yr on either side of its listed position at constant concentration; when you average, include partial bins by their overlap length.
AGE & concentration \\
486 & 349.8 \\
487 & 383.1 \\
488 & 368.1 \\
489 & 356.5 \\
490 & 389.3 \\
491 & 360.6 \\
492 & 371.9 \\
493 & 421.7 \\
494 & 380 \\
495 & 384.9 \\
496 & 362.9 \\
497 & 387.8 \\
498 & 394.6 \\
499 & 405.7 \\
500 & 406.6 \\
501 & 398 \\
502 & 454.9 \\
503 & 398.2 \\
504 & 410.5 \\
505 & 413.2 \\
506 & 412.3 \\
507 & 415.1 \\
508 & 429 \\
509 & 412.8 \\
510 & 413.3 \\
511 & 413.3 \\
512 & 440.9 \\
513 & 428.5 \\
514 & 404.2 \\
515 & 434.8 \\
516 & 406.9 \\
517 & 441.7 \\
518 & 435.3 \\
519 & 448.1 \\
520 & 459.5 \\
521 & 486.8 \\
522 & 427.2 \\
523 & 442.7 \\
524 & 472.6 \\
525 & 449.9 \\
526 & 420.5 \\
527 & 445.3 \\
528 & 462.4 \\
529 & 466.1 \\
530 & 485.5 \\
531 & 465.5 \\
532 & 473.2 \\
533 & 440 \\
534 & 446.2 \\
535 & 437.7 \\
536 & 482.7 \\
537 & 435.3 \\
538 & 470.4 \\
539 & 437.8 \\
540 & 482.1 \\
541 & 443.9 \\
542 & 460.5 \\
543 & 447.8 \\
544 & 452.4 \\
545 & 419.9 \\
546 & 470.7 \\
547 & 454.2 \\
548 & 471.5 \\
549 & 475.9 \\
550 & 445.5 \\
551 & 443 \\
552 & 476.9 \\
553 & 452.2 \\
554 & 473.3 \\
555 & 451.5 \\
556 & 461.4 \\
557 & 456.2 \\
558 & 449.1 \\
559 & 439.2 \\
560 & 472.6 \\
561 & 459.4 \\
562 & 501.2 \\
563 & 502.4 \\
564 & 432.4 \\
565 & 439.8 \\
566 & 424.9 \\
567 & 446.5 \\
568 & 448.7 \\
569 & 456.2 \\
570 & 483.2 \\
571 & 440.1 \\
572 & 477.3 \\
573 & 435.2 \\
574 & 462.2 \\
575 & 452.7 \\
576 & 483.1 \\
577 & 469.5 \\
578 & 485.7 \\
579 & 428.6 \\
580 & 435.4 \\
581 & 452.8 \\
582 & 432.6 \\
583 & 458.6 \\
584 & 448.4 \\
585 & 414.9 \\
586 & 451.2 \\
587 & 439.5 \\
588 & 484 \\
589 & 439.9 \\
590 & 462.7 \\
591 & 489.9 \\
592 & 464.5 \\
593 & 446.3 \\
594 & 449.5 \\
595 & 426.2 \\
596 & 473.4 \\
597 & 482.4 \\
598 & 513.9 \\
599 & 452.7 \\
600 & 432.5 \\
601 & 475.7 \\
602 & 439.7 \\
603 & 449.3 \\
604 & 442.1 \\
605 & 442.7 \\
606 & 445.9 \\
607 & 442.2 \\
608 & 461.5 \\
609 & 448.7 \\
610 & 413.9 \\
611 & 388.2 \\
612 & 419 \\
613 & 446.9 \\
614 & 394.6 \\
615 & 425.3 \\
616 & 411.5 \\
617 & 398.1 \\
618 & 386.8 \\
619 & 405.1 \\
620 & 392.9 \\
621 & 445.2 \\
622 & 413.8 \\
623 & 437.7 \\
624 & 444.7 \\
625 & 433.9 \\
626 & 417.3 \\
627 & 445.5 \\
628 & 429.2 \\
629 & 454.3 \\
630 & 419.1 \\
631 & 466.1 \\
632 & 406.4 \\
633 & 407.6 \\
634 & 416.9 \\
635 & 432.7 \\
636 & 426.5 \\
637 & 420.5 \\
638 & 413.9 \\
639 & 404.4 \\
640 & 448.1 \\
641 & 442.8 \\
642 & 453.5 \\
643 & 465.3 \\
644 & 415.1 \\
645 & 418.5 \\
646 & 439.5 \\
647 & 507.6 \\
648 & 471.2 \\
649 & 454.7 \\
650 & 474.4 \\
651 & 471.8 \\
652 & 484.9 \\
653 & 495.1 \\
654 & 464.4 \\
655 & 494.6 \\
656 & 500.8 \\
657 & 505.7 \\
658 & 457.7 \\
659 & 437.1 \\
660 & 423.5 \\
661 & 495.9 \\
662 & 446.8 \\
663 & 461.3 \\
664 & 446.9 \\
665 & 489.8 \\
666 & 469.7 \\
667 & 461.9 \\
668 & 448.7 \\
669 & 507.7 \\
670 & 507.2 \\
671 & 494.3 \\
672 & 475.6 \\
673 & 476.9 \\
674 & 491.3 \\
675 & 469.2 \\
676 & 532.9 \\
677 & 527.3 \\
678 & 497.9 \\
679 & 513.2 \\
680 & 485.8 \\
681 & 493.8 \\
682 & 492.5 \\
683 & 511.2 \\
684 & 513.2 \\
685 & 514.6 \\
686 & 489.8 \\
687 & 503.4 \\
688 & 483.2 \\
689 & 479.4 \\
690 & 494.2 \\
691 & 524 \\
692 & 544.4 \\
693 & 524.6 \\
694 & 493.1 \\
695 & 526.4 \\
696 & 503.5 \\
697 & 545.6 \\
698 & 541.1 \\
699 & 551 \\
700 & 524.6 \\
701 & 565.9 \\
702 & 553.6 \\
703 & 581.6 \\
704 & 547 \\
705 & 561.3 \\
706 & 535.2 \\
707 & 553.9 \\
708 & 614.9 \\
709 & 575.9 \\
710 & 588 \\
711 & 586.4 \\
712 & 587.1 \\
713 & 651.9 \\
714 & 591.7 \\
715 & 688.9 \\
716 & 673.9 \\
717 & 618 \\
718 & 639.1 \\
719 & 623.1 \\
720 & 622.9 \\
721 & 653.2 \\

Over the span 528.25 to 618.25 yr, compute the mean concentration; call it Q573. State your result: 452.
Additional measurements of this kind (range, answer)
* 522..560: 456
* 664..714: 522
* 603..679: 450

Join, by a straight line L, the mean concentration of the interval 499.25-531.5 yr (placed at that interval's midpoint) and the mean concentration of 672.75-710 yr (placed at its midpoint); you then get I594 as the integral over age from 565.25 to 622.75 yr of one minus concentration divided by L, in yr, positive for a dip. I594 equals 3.57 yr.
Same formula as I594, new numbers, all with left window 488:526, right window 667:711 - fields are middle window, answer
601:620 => 1.9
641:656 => 0.9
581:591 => 0.2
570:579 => -0.2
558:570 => -0.3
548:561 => -0.5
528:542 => -0.9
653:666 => 0.9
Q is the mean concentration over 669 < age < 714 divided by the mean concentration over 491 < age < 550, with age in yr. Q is 1.2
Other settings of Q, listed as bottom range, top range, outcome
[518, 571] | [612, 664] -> 0.97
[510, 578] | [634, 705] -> 1.07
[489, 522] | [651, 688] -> 1.18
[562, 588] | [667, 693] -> 1.10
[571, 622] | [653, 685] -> 1.09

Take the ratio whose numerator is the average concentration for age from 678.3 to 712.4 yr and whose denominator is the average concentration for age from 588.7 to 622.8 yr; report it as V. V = 1.2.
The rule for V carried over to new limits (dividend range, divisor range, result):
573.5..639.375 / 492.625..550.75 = 1.01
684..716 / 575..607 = 1.21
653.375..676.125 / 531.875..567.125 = 1.04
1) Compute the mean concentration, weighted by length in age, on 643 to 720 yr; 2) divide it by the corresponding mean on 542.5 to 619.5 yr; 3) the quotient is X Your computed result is 1.15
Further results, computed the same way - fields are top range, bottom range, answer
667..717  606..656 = 1.22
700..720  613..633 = 1.41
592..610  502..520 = 1.07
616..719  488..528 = 1.18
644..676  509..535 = 1.06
